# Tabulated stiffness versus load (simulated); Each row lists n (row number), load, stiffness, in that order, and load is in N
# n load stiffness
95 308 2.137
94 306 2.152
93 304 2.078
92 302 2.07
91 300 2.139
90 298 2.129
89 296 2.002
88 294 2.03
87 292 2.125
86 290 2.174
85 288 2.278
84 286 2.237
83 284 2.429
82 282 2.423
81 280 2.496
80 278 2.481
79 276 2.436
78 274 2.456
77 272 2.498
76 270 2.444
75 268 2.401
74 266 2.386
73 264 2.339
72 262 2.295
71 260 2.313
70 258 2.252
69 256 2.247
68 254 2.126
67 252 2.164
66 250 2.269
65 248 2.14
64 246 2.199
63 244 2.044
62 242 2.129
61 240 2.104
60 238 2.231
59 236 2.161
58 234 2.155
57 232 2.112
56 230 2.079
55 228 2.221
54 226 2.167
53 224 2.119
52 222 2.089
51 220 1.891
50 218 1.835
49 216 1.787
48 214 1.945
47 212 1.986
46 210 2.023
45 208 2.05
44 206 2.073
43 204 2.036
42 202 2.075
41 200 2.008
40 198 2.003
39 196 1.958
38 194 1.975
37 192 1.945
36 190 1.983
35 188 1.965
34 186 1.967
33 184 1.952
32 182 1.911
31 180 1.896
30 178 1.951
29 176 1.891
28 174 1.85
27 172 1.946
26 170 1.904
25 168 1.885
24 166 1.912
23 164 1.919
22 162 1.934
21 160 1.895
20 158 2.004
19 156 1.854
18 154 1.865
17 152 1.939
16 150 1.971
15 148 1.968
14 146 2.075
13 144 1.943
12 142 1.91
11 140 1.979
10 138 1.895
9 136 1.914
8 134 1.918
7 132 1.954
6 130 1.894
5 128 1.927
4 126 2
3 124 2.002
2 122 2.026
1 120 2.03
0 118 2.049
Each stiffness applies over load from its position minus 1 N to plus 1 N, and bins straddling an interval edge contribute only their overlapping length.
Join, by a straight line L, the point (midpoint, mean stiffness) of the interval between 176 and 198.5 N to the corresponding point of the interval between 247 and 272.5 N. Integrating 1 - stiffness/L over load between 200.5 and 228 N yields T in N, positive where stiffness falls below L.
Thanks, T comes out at 0.9 N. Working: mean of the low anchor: 1.95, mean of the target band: 2.01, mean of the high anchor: 2.29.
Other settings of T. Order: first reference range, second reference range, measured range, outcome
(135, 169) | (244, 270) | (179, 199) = 0.9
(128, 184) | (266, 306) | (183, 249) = 1.5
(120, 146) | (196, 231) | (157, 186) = 1.0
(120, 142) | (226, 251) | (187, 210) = 0.8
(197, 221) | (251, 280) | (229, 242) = 0.1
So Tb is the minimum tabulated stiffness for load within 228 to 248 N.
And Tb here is 2.044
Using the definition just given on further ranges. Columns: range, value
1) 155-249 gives 1.787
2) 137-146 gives 1.895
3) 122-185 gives 1.85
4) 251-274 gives 2.126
